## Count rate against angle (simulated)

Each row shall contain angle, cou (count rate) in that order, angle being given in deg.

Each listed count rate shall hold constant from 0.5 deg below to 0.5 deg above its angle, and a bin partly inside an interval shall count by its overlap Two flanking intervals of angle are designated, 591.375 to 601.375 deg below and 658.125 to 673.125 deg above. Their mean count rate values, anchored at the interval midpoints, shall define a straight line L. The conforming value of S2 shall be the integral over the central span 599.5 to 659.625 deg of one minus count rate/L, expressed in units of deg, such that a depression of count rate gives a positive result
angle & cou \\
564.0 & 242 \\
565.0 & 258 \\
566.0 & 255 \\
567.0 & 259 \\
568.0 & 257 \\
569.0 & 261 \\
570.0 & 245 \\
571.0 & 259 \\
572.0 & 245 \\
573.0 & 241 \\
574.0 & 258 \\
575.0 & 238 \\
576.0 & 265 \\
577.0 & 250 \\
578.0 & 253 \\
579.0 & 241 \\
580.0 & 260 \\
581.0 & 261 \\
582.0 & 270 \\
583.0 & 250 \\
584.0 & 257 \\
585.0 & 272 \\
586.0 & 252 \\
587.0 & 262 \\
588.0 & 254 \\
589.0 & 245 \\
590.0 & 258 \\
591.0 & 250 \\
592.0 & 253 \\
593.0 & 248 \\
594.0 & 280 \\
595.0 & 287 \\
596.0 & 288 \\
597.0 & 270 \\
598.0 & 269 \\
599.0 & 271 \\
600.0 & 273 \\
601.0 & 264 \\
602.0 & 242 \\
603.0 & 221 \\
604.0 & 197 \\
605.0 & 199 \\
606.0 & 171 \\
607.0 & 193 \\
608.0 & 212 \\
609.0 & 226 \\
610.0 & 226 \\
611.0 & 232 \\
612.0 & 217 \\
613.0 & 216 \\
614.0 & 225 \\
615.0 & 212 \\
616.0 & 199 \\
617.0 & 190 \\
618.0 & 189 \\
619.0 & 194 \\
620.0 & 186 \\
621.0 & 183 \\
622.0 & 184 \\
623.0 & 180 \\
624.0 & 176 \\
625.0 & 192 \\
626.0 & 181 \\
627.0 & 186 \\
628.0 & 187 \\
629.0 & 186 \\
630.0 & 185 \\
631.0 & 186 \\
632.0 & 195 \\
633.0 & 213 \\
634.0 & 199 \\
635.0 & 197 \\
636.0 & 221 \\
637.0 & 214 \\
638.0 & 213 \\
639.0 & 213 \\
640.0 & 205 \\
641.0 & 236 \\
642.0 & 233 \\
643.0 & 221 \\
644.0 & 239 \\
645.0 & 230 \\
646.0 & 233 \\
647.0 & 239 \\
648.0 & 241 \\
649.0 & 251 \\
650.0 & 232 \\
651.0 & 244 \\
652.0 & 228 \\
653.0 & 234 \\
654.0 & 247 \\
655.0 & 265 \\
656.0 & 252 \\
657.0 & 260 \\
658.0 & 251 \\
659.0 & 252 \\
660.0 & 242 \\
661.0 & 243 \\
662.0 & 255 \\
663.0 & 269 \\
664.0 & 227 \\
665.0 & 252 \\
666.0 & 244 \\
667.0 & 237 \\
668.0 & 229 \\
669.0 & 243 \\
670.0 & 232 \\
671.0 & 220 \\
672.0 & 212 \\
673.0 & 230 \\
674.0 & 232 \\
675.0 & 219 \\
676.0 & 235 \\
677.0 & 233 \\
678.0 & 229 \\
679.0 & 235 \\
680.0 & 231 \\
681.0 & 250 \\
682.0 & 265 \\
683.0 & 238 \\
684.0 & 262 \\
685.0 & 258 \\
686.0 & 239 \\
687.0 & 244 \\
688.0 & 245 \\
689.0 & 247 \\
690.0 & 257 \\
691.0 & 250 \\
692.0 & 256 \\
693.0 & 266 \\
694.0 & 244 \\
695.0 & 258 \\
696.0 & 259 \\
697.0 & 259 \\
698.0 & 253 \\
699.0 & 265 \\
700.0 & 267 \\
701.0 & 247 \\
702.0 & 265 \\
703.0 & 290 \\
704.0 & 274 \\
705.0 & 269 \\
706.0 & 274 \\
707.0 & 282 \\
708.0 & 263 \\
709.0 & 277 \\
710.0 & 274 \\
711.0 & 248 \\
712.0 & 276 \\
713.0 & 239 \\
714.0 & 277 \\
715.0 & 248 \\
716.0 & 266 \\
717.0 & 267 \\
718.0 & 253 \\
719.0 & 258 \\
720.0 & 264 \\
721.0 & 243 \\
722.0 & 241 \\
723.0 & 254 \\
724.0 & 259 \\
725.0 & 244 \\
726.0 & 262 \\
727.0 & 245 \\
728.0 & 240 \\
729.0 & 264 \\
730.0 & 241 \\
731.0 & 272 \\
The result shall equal 9.13 deg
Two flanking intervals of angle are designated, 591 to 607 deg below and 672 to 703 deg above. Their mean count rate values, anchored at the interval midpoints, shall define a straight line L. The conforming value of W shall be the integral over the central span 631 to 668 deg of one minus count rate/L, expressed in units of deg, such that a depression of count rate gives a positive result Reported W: 2.1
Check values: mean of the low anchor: 247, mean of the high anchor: 248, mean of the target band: 233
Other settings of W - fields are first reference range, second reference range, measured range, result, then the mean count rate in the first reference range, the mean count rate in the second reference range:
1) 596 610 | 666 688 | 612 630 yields 3.2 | 233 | 237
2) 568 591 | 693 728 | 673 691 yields 1.2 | 254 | 260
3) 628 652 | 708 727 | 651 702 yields -1.9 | 218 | 258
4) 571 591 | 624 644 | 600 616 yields 0.7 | 254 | 204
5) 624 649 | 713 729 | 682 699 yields -1.0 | 210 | 255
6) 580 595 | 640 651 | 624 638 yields 2.6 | 259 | 234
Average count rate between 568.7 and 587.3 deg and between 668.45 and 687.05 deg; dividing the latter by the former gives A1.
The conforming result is 0.9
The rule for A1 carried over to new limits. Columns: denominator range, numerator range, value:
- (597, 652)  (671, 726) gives 1.18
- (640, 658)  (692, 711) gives 1.11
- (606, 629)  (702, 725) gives 1.33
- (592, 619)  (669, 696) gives 1.05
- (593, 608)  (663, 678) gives 0.96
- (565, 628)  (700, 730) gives 1.11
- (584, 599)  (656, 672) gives 0.92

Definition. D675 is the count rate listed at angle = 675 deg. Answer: 219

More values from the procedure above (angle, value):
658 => 251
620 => 186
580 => 260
